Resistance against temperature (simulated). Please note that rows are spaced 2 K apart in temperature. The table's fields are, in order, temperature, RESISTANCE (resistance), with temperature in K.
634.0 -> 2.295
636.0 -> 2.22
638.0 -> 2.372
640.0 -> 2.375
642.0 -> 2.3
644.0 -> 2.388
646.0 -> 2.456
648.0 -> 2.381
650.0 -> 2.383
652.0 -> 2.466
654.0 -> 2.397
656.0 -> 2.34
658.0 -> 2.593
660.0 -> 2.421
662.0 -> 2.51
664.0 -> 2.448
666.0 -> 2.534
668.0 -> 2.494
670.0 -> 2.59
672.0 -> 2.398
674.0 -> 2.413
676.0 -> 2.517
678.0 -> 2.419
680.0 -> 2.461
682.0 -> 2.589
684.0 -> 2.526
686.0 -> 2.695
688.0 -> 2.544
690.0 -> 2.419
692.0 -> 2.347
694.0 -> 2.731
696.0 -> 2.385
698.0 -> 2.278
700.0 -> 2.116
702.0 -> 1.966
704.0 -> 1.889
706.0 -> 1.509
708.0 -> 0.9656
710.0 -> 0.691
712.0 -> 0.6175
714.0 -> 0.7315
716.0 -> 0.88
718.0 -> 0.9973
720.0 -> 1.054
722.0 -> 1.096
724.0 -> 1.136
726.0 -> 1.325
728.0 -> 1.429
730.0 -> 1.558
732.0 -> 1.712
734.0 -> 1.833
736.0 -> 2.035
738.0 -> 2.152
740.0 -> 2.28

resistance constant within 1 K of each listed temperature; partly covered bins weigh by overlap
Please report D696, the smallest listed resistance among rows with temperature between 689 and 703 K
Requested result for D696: 1.966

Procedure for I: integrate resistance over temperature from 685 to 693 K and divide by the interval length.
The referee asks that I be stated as 2.5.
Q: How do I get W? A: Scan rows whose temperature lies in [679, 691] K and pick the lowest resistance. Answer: 2.419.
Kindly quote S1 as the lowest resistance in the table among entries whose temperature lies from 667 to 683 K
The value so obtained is 2.398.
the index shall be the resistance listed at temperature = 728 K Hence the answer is 1.429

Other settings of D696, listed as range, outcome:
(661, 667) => 2.448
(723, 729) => 1.136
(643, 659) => 2.34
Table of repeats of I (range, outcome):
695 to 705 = 2.13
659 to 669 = 2.48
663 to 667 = 2.49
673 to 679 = 2.45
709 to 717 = 0.73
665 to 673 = 2.5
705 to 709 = 1.24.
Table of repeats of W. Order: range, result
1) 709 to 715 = 0.6175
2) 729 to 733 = 1.558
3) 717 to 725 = 0.9973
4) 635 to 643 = 2.22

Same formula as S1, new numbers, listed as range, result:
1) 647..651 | 2.381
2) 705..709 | 0.9656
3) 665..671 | 2.494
